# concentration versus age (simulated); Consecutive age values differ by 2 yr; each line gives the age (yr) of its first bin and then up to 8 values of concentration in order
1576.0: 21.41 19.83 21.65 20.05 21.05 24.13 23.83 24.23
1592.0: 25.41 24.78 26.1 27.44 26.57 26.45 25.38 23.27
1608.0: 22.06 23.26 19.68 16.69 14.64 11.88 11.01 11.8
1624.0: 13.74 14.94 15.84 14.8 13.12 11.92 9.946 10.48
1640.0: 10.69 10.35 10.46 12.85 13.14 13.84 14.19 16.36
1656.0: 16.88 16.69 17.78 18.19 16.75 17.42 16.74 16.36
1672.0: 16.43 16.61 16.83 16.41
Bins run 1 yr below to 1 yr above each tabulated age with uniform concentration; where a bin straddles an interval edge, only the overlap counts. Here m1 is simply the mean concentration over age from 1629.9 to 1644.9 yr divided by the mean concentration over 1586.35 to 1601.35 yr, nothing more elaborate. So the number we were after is 0.44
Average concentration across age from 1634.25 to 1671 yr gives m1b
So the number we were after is 14.3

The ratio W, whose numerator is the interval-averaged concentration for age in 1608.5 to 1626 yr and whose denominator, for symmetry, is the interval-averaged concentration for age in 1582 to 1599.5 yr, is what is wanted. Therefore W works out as 0.64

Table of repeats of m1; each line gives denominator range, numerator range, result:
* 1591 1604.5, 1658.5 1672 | 0.66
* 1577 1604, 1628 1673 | 0.60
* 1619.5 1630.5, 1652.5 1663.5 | 1.24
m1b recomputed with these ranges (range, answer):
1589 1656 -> 17.2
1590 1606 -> 25.7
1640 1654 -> 12.6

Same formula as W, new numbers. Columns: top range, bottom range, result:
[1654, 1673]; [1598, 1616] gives 0.75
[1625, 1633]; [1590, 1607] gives 0.57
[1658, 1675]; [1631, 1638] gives 1.48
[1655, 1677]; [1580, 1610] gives 0.70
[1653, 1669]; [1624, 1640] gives 1.32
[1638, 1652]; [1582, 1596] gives 0.50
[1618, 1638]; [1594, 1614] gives 0.53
